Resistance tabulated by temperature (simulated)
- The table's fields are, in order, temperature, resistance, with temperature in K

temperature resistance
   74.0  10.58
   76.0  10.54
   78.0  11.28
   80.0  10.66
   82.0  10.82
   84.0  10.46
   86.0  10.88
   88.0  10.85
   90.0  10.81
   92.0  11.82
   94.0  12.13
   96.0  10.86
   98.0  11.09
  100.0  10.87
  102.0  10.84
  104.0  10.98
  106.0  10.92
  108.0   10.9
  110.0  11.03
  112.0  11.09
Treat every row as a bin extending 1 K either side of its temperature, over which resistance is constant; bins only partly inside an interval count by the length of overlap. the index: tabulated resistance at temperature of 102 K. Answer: 10.84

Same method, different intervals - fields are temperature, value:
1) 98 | 11.09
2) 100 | 10.87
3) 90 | 10.81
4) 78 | 11.28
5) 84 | 10.46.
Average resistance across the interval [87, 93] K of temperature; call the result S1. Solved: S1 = 11.2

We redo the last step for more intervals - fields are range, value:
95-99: 11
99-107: 10.9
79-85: 10.6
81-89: 10.8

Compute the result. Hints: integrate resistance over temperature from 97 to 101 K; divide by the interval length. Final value 11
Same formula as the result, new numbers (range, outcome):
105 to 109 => 10.9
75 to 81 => 10.8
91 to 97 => 11.6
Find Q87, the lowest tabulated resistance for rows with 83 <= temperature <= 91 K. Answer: 10.46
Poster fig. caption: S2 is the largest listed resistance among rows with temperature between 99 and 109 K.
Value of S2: 10.98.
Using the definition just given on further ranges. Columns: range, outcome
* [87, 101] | 12.13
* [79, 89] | 10.88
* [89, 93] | 11.82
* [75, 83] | 11.28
